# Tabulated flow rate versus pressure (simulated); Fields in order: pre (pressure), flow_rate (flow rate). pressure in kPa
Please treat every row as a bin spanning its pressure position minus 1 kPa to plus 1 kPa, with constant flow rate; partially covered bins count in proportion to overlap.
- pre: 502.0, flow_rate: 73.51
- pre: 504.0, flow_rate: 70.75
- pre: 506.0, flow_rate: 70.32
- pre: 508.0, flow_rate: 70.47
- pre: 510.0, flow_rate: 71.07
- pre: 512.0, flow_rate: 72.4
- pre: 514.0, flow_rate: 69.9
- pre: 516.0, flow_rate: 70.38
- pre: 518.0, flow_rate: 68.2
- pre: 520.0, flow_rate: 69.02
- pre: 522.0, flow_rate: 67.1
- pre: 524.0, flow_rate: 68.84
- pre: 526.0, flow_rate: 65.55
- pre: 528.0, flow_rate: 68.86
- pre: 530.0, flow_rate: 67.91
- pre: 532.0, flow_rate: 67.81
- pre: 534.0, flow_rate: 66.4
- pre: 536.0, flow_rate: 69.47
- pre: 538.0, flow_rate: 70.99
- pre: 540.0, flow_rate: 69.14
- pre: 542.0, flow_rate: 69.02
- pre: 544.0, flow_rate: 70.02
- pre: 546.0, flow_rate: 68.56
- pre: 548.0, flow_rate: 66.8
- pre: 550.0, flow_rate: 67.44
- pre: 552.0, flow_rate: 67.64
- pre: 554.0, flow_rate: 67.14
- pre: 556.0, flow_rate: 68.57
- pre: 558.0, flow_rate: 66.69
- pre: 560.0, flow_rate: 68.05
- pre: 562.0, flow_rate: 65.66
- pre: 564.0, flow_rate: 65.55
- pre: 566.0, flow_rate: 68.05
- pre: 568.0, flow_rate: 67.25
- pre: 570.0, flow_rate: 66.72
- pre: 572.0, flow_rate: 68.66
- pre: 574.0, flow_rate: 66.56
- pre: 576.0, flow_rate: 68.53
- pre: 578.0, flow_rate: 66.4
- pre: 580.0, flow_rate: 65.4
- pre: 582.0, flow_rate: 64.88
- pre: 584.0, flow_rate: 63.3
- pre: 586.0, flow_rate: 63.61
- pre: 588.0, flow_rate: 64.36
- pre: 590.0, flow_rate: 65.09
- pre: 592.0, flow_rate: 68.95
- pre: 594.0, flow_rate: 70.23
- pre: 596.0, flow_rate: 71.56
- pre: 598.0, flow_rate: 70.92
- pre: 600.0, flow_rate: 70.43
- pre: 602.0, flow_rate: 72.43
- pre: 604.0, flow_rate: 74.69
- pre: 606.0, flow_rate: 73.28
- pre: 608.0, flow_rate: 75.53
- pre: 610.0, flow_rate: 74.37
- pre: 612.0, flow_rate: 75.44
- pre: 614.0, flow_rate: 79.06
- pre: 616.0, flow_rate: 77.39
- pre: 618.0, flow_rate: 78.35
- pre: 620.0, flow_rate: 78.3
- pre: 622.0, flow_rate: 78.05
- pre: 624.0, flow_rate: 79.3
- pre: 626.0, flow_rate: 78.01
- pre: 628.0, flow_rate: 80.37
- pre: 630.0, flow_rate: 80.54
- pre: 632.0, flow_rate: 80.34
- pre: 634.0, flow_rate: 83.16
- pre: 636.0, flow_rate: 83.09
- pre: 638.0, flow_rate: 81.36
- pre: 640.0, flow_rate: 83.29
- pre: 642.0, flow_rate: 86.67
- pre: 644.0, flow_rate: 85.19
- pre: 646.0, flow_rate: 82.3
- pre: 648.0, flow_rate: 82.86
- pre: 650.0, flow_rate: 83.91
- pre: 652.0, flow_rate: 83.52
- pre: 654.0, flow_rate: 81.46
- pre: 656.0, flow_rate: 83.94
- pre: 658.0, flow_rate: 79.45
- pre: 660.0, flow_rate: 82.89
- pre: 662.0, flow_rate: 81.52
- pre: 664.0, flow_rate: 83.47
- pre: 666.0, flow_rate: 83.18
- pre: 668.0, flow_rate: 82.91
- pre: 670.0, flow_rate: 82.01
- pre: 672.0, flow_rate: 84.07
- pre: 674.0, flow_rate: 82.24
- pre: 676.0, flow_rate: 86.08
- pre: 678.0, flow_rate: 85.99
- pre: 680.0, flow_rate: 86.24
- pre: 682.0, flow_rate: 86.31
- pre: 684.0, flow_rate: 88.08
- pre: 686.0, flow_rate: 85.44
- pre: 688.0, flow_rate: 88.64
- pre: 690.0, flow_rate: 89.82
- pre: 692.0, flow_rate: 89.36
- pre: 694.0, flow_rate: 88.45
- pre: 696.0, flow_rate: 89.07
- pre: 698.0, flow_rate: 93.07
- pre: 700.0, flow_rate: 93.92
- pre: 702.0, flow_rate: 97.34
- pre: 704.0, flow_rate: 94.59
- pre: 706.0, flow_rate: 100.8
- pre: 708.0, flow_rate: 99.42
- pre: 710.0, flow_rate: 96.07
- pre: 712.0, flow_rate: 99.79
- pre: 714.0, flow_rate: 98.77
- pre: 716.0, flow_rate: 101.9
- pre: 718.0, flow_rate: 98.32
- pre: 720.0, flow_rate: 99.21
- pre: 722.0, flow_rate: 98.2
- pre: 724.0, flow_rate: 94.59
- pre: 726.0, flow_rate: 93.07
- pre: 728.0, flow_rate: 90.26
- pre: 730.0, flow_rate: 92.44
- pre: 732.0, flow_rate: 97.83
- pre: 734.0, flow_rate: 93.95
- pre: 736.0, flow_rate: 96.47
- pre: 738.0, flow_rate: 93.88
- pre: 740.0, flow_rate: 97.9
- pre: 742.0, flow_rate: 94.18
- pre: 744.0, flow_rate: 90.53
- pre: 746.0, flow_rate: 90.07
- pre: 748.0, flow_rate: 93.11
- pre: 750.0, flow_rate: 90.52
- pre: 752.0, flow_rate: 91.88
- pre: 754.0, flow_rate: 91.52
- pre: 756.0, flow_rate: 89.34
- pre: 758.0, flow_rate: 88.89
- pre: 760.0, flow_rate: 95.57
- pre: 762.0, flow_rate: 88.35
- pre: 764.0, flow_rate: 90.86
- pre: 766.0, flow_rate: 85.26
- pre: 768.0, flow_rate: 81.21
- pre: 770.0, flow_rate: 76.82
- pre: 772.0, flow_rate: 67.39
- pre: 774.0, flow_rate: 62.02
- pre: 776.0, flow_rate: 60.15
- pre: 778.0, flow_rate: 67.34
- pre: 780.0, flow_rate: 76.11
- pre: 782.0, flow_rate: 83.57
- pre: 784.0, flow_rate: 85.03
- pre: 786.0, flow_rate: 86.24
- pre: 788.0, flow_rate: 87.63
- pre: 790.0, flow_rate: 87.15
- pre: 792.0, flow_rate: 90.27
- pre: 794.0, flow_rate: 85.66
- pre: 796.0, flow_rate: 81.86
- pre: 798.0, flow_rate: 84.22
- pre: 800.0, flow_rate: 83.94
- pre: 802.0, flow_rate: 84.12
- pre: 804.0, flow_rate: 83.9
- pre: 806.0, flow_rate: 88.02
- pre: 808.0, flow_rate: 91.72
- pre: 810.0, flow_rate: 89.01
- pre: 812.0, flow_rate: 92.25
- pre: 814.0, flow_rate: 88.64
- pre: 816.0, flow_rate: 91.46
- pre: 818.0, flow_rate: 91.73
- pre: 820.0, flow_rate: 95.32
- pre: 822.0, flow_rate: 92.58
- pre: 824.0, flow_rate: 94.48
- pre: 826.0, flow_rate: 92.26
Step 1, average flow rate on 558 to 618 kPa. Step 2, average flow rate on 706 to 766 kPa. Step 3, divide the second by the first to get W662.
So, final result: 1.4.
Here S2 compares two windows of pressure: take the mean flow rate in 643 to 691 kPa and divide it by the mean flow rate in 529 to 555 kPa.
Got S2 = 1.23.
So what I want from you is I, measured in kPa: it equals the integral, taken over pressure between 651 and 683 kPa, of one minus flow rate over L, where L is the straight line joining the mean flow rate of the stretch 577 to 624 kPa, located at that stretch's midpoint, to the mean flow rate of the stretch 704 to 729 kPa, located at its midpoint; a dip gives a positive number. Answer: 1.1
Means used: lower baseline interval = 71.6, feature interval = 83.5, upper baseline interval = 97.4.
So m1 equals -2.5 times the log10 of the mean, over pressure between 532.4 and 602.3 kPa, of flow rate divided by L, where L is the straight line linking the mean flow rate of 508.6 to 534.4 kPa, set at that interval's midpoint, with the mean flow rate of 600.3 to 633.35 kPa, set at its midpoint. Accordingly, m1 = 0.08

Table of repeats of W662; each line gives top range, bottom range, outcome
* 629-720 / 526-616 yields 1.27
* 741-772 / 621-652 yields 1.08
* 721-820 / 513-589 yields 1.29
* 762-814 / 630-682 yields 0.99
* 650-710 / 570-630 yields 1.22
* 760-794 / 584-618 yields 1.12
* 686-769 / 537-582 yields 1.38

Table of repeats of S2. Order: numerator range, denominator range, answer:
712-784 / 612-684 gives 1.08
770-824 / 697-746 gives 0.87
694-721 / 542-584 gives 1.44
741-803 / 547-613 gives 1.23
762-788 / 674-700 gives 0.88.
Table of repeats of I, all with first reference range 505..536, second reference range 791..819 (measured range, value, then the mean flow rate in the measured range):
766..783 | 2.6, 72.6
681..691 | -1.0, 87.7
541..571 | 1.6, 67.5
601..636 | -1.1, 77.7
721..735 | -2.0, 94.3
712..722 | -2.1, 99.4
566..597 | 2.6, 66.8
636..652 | -1.4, 83.6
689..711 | -3.6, 93.8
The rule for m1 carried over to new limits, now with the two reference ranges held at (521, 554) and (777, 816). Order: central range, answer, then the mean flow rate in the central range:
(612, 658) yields -0.092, 81.2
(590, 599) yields 0.032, 69.8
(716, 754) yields -0.164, 94.4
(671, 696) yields -0.119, 86.8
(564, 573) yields 0.044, 67.4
